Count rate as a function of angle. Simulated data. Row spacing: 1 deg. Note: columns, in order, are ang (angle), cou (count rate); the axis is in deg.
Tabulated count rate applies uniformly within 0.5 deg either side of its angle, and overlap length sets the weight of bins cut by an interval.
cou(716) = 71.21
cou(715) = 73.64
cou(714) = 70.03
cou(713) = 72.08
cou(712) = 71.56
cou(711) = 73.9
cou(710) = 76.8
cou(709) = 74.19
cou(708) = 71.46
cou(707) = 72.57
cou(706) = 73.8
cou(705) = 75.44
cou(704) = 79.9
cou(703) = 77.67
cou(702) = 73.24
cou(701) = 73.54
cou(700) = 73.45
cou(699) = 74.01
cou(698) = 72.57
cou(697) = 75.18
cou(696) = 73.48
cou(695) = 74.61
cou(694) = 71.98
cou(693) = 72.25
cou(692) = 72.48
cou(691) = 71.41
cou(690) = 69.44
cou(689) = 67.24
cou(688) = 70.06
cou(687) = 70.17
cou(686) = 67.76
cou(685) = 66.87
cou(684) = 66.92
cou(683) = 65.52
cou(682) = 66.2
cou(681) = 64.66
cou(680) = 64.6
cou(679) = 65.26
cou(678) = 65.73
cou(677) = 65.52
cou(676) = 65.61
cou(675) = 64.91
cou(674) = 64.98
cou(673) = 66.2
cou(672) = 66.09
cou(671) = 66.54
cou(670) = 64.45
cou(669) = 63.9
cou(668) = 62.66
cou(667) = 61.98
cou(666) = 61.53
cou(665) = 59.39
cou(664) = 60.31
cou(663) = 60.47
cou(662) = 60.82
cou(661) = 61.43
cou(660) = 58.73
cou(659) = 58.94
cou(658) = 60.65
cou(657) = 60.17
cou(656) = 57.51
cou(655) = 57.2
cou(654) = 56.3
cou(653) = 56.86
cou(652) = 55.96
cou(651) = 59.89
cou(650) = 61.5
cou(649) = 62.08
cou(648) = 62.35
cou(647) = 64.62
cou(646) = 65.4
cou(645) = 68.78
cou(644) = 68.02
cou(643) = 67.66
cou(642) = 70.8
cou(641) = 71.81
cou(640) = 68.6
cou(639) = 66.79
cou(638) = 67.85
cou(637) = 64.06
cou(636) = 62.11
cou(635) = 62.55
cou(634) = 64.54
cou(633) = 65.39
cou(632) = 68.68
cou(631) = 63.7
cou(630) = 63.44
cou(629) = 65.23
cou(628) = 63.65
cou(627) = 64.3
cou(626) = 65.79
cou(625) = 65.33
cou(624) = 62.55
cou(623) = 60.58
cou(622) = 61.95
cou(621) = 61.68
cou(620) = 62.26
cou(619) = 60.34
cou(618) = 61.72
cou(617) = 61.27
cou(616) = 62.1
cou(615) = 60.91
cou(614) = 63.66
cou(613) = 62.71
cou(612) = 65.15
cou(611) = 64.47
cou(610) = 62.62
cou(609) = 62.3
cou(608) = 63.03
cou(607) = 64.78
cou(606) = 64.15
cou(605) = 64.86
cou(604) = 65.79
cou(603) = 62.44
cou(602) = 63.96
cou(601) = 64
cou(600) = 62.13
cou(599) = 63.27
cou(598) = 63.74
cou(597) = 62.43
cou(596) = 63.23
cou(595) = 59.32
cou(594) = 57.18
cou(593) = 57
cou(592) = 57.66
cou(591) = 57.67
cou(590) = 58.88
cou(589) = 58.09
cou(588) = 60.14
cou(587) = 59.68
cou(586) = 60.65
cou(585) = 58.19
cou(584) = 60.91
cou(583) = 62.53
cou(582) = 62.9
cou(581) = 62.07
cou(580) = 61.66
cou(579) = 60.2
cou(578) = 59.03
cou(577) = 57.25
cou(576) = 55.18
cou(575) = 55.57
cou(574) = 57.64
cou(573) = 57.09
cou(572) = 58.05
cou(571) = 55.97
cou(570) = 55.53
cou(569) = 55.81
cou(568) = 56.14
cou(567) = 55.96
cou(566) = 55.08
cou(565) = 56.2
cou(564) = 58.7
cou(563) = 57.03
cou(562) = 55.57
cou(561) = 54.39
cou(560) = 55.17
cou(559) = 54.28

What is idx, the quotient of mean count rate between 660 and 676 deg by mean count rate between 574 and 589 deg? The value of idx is 1.06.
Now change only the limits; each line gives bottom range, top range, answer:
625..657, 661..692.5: 1.02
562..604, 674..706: 1.19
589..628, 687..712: 1.18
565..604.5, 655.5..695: 1.09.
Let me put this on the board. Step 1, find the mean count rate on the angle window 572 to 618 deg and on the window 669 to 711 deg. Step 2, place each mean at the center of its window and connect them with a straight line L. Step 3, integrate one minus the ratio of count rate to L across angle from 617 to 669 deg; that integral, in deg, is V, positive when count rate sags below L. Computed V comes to 2.1 deg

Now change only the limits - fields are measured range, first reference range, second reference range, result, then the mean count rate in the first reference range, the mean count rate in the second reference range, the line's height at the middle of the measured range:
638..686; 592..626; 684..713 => 3.4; 62.5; 72.6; 68.5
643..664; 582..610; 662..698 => 1.3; 61.5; 66.8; 65.1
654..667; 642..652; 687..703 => 1.4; 64.4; 72.4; 66.6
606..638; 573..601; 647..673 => -1.6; 59.8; 60.9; 60.3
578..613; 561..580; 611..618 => -0.9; 56.8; 62.7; 60.2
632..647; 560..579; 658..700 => -0.9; 56.5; 66.4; 62.9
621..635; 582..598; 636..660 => -0.5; 59.8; 63.1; 62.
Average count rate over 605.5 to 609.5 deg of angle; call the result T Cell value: 63.6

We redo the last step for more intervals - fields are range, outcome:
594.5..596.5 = 61.3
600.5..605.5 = 64.2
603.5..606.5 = 64.9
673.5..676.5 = 65.2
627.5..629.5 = 64.4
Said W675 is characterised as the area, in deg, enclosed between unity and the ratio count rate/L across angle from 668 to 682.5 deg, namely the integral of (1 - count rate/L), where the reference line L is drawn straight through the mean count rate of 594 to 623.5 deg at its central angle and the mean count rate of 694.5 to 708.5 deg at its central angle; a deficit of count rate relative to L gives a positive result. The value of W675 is 1.19 deg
